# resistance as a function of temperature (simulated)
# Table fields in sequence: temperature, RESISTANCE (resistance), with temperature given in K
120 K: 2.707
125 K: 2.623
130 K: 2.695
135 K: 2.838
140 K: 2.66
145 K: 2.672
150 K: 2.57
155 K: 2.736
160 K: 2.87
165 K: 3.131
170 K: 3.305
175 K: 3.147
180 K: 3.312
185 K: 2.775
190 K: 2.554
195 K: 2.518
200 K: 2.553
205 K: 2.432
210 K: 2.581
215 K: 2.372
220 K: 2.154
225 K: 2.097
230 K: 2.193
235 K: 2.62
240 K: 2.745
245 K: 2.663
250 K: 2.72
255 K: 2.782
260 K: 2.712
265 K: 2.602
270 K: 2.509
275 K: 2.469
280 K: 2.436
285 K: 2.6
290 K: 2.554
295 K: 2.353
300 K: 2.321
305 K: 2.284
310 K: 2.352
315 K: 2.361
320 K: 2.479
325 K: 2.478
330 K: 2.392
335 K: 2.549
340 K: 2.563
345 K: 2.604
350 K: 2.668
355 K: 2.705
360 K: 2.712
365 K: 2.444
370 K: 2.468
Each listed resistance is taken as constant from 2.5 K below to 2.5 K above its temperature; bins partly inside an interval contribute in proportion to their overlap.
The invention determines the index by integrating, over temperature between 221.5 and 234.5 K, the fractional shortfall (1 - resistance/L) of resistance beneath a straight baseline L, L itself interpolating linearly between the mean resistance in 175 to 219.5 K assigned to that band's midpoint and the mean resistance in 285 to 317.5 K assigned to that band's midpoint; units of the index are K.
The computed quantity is 1.8 K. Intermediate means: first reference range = 2.64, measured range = 2.22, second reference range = 2.39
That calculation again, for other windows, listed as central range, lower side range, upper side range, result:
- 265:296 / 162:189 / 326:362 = 3.12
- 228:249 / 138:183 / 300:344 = 0.90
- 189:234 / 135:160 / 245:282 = 4.49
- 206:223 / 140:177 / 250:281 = 2.34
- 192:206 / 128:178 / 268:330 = 1.13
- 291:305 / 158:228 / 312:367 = 1.27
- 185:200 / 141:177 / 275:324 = 1.13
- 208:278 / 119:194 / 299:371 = 4.05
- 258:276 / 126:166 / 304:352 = -0.06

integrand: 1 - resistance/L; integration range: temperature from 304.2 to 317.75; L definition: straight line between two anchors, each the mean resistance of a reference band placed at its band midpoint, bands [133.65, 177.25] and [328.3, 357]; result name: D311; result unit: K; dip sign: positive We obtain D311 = 1.51 K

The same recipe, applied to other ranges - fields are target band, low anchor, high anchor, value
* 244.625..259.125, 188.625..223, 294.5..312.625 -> -2.1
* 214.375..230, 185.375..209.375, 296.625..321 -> 2.0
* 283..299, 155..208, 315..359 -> 0.9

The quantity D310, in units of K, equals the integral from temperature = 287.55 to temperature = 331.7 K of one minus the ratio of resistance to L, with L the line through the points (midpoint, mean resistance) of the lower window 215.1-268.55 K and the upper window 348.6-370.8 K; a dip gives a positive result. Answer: 2.97 K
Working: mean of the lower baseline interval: 2.52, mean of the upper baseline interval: 2.61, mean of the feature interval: 2.4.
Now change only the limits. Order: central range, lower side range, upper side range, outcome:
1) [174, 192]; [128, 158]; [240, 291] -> -1.8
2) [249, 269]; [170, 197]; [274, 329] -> -0.7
